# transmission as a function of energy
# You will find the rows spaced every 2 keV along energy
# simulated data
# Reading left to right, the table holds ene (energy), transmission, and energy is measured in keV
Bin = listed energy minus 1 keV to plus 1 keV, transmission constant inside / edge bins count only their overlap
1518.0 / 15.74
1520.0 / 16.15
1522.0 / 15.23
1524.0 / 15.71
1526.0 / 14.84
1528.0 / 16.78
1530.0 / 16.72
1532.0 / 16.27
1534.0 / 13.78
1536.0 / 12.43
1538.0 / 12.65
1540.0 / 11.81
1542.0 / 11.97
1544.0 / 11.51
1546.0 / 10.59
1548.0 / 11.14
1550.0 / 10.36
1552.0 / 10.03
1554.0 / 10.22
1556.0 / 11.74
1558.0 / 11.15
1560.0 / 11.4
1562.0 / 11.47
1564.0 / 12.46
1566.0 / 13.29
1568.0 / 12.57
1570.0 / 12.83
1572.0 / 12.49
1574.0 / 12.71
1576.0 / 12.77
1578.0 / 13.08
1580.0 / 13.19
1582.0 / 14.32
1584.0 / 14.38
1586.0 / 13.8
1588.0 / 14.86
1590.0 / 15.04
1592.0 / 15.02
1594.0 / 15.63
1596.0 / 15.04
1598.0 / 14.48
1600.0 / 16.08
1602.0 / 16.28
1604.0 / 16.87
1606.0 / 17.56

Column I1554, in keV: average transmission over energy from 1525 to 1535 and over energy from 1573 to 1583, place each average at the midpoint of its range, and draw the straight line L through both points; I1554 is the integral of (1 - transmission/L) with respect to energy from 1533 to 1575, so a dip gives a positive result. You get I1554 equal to 7.5 keV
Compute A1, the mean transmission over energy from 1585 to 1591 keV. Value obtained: 14.6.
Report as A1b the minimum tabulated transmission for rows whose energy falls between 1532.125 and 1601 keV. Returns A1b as 10.03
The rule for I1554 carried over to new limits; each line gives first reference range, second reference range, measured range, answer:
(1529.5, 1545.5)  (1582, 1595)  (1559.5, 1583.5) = 2.5 keV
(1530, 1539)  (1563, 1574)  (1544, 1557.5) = 2.7 keV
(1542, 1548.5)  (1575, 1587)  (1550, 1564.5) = 1.1 keV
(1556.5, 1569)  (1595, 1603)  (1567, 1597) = 0.1 keV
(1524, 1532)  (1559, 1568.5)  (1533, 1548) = 2.8 keV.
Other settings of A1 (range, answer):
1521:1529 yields 15.6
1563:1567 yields 12.9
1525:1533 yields 16.2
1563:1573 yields 12.7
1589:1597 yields 15.2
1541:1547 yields 11.4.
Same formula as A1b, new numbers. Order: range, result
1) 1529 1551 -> 10.36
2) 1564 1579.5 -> 12.46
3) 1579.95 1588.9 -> 13.19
